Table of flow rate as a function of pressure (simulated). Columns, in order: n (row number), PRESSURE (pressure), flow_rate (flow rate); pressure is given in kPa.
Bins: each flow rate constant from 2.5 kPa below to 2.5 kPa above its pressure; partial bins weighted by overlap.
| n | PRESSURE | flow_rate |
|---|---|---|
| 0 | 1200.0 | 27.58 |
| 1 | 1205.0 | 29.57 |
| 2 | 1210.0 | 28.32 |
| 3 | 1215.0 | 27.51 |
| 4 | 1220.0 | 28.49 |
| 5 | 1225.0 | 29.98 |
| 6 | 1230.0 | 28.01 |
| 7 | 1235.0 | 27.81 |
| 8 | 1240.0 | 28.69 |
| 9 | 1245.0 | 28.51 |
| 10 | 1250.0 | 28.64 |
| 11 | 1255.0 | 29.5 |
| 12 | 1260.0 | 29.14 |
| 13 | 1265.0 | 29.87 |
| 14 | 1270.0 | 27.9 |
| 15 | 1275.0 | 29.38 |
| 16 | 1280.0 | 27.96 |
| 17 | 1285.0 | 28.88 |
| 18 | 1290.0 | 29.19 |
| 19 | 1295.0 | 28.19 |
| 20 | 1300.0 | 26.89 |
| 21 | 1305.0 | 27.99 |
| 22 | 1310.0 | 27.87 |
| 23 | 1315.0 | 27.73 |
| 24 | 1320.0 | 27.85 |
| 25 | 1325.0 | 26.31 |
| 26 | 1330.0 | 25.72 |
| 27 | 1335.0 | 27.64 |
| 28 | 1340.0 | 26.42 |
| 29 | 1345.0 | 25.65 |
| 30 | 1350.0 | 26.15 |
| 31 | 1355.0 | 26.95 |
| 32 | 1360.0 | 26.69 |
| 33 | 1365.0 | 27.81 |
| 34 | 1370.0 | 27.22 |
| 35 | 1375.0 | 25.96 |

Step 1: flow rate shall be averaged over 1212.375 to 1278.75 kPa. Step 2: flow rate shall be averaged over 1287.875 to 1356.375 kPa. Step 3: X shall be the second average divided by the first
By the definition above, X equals 0.9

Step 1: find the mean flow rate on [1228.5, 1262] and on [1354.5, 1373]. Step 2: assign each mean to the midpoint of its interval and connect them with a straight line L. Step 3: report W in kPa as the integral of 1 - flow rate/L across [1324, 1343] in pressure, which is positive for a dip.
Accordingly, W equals 0.7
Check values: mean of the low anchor 28.6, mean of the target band 26.5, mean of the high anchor 27.2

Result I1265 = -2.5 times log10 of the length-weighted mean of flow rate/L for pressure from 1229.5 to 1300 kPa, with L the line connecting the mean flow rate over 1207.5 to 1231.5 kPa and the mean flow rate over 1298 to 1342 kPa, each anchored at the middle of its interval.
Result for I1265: -0.03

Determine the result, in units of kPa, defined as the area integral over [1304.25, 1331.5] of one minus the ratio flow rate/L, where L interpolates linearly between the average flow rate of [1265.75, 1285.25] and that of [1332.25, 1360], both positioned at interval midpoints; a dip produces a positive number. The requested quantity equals 0.1 kPa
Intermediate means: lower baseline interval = 28.6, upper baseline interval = 26.6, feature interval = 27.3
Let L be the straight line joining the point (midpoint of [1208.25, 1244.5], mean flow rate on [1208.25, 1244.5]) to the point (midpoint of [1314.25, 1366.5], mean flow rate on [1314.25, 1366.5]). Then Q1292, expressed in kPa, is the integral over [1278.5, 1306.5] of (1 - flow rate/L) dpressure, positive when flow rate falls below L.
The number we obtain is -0.8 kPa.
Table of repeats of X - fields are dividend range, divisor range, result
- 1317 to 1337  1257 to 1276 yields 0.93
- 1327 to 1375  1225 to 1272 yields 0.93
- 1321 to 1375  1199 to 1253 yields 0.94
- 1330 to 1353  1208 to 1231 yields 0.93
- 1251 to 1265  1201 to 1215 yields 1.03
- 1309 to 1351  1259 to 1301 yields 0.94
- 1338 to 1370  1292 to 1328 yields 0.97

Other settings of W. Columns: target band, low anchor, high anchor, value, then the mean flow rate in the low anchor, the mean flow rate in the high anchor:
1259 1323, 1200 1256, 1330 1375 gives -1.64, 28.6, 26.7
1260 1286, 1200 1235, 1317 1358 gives -1.13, 28.5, 26.6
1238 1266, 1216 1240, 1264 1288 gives -0.38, 28.5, 28.7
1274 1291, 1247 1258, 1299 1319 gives -0.27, 29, 27.7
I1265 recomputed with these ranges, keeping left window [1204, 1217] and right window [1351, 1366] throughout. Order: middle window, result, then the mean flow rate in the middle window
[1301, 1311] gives -0.01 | 27.8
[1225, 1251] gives -0.01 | 28.5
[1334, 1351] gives 0.03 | 26.4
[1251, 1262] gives -0.05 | 29.2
